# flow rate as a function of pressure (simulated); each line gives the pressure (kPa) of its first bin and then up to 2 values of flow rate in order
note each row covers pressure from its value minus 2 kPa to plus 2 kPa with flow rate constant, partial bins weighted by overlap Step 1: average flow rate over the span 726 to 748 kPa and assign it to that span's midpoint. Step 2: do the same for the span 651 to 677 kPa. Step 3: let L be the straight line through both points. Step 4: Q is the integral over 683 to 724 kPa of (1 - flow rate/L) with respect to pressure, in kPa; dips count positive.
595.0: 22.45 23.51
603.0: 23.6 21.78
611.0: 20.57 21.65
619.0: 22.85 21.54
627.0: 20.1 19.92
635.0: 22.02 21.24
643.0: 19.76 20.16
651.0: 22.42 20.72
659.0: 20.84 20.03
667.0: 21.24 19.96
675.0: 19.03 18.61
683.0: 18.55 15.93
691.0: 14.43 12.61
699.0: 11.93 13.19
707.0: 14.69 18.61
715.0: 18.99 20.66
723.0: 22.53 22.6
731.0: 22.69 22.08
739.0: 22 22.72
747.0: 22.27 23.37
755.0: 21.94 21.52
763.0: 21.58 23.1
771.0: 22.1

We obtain 10.0 kPa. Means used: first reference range 20.5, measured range 16.3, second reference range 22.4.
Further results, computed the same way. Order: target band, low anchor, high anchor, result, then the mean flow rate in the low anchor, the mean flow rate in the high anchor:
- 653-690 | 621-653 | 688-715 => -3.63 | 20.9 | 14.7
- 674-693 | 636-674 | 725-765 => 3.56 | 20.7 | 22.3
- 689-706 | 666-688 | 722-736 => 6.01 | 18.9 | 22.5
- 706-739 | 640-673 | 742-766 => 1.70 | 20.7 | 22.2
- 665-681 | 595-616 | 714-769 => 1.77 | 22.3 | 22.1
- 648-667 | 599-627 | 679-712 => -2.83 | 22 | 15.1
